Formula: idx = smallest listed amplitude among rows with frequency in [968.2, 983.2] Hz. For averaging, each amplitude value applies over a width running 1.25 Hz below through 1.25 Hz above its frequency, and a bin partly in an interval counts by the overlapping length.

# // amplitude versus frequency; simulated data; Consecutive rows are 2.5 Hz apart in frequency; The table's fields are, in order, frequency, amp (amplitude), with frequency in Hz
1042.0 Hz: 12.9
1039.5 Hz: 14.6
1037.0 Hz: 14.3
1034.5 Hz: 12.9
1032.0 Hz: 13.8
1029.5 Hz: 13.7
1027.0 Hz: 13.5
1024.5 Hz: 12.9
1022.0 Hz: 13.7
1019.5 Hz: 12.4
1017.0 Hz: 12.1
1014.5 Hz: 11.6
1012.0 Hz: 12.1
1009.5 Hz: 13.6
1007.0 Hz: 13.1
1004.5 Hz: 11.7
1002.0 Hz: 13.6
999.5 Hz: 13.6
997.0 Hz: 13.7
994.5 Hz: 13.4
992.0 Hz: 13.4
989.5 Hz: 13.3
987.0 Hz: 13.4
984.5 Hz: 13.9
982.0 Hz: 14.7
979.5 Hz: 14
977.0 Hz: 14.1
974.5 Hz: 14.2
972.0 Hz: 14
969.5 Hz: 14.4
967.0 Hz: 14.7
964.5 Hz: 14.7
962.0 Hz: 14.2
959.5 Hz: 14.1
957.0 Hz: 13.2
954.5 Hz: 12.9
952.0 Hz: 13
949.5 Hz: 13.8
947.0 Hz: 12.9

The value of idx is 14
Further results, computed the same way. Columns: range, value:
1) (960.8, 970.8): 14.2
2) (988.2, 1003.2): 13.3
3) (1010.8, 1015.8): 11.6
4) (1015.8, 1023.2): 12.1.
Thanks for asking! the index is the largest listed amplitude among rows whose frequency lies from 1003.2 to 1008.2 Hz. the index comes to 13.1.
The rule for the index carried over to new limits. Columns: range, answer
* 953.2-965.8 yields 14.7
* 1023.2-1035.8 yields 13.8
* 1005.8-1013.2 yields 13.6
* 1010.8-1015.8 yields 12.1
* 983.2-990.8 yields 13.9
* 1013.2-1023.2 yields 13.7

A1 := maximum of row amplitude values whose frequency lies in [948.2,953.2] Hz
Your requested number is 13.8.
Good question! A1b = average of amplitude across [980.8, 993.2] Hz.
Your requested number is 13.7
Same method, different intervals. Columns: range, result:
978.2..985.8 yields 14.2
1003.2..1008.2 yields 12.4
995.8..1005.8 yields 13.1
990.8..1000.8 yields 13.5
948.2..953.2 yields 13.4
